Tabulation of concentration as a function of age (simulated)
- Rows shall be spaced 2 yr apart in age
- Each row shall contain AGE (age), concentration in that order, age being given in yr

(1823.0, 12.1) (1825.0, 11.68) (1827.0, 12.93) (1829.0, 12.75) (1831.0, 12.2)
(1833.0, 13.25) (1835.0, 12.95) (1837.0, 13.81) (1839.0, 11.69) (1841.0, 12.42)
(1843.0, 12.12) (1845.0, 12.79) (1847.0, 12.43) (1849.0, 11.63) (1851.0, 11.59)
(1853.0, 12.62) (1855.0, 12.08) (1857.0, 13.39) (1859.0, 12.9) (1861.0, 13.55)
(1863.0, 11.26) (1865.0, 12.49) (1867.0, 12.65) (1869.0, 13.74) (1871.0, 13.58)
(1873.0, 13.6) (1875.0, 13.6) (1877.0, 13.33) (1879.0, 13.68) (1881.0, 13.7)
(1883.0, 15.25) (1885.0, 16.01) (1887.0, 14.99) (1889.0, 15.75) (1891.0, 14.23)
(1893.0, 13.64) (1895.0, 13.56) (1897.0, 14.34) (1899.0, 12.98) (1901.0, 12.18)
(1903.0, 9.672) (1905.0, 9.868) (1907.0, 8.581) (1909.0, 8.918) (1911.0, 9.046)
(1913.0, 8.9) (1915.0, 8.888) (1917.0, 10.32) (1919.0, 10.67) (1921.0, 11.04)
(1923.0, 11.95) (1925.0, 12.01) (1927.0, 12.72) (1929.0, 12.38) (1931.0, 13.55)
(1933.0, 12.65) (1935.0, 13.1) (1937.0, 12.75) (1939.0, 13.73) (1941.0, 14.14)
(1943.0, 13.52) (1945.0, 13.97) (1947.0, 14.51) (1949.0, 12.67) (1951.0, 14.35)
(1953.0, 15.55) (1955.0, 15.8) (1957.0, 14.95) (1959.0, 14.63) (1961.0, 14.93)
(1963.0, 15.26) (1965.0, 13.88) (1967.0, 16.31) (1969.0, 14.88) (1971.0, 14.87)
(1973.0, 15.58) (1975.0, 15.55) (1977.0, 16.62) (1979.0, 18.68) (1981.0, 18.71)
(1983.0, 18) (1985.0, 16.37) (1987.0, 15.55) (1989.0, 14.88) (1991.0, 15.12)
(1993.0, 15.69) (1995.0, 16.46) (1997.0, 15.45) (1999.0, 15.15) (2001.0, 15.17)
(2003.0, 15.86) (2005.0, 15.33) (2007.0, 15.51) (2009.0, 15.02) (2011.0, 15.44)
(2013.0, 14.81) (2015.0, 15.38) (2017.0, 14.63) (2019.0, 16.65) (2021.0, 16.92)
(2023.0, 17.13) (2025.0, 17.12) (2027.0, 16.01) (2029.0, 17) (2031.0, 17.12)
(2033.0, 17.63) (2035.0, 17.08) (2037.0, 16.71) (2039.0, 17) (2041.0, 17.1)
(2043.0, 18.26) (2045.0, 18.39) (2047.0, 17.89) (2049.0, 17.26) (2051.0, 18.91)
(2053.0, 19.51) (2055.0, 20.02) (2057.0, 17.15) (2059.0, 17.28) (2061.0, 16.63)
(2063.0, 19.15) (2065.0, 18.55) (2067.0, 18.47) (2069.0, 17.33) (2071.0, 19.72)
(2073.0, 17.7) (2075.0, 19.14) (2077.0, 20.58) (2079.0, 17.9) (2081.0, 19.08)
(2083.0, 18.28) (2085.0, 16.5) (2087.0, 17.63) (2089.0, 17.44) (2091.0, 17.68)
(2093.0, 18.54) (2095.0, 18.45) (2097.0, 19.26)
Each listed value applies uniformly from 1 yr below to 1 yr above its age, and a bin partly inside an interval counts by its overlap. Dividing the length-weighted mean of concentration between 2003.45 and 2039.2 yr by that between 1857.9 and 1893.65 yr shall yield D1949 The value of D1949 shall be 1.18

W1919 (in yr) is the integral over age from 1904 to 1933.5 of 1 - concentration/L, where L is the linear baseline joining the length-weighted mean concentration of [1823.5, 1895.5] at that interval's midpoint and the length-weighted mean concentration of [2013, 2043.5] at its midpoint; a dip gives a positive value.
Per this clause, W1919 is 7.5 yr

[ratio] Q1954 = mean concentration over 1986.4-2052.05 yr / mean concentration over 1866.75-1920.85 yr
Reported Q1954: 1.32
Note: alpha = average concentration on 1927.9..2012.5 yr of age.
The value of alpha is 15.1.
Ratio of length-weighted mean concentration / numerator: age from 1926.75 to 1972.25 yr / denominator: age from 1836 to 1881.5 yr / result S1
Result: 1.1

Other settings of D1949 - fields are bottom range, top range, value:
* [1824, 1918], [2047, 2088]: 1.47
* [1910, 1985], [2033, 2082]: 1.31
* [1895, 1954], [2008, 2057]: 1.41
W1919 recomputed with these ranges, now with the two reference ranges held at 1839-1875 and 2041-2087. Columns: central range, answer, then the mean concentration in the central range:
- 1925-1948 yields 2.3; 13.3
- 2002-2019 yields 1.5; 15.3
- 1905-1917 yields 4.3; 9.07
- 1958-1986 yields -0.4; 16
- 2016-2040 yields 0.8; 16.8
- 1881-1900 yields -1.3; 14.5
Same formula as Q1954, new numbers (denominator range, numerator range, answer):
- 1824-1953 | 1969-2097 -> 1.35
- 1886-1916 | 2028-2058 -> 1.52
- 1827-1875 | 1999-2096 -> 1.37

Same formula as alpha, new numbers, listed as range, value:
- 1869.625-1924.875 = 12.3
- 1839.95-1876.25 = 12.7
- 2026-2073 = 17.8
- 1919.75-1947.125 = 12.9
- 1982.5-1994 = 15.8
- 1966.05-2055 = 16.5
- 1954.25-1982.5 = 15.8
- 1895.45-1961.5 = 12.4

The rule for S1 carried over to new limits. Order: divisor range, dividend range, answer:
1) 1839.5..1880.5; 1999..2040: 1.26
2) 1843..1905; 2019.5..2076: 1.35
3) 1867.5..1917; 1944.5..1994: 1.24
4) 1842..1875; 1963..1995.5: 1.27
